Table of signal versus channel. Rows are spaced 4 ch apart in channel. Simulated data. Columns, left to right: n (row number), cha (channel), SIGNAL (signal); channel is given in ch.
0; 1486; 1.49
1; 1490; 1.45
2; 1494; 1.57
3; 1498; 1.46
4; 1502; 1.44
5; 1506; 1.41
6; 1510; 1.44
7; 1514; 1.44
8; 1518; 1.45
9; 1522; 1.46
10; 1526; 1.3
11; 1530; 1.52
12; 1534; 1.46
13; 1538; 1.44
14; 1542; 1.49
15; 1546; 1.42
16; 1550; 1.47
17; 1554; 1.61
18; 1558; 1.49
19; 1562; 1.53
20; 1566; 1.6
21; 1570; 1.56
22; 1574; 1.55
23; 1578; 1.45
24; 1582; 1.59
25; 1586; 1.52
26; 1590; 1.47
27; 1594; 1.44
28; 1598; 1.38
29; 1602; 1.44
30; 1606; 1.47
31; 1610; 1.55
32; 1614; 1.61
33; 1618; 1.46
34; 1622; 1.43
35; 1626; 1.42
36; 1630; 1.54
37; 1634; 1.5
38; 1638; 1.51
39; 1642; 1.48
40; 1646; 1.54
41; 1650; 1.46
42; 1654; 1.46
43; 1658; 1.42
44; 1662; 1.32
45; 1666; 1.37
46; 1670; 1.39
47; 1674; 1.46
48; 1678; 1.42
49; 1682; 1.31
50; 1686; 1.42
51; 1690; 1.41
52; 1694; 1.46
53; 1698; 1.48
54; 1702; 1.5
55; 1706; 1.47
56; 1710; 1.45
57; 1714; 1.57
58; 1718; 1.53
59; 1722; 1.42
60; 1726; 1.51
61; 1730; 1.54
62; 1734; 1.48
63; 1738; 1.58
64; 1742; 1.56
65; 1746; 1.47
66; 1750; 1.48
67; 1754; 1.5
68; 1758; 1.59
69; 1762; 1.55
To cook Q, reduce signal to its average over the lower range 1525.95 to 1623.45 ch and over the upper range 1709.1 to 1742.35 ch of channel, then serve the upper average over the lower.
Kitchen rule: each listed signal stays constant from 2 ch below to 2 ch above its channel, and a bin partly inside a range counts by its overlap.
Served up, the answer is 1.01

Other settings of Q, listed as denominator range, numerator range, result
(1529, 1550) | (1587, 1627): 1.00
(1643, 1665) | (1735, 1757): 1.06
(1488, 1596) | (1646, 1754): 0.99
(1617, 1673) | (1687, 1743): 1.03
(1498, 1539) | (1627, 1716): 1.01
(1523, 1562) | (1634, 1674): 0.98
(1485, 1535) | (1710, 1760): 1.04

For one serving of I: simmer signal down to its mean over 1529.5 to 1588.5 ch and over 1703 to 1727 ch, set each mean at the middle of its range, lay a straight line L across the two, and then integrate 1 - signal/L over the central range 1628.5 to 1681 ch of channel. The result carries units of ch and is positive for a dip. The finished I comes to 1.8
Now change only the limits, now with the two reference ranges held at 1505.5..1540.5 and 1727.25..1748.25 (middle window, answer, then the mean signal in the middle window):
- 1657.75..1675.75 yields 1.3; 1.39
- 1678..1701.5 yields 1.3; 1.42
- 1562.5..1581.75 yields -1.1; 1.54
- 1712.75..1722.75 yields 0.0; 1.51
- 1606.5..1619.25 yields -0.5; 1.54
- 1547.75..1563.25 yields -0.8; 1.52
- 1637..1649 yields -0.2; 1.51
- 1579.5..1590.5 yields -0.5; 1.53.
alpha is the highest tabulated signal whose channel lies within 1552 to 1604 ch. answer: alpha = 1.61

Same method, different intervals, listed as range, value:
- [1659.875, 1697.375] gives 1.46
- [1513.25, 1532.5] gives 1.52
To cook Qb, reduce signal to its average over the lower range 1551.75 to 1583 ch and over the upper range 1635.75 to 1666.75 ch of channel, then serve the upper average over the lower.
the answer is 0.9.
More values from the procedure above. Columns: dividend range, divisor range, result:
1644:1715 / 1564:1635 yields 0.96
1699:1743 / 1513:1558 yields 1.03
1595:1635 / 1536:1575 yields 0.98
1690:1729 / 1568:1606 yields 1.00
